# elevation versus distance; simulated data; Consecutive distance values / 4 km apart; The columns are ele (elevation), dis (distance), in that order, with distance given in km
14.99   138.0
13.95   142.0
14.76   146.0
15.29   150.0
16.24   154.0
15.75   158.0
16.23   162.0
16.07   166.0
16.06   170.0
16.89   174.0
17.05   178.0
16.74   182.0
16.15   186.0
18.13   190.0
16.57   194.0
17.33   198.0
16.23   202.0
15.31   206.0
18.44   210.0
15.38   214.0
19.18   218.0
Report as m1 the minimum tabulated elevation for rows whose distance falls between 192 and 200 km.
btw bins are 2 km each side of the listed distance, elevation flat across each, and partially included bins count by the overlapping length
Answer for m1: 16.57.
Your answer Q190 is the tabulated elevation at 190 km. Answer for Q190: 18.13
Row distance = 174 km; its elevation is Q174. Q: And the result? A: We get 16.89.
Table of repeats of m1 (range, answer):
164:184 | 16.06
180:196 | 16.15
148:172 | 15.29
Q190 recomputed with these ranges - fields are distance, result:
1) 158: 15.75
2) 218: 19.18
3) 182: 16.74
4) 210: 18.44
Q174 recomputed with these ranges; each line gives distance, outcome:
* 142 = 13.95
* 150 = 15.29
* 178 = 17.05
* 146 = 14.76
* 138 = 14.99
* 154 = 16.24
